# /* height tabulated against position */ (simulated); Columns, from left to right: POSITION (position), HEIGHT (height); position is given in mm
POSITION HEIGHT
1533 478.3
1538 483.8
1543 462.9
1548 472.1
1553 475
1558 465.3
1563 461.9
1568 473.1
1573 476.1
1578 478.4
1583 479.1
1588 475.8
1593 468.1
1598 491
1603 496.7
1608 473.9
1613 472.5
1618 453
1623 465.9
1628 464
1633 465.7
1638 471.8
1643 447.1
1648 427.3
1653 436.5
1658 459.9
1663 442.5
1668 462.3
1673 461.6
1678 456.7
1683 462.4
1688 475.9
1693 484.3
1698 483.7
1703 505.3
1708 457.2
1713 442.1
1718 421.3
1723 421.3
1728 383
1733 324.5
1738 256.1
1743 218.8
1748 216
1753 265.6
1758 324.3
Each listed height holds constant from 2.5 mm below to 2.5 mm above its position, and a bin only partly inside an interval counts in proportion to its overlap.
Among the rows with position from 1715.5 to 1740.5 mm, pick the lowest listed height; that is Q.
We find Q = 256.1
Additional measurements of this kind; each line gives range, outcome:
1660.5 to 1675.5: 442.5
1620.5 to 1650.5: 427.3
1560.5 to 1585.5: 461.9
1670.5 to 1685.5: 456.7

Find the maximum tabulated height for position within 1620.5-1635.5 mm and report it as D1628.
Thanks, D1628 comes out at 465.9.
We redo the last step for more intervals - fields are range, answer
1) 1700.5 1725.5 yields 505.3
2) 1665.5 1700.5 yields 484.3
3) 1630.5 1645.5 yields 471.8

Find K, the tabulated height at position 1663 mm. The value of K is 442.5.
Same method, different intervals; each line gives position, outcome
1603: 496.7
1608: 473.9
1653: 436.5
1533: 478.3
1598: 491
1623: 465.9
